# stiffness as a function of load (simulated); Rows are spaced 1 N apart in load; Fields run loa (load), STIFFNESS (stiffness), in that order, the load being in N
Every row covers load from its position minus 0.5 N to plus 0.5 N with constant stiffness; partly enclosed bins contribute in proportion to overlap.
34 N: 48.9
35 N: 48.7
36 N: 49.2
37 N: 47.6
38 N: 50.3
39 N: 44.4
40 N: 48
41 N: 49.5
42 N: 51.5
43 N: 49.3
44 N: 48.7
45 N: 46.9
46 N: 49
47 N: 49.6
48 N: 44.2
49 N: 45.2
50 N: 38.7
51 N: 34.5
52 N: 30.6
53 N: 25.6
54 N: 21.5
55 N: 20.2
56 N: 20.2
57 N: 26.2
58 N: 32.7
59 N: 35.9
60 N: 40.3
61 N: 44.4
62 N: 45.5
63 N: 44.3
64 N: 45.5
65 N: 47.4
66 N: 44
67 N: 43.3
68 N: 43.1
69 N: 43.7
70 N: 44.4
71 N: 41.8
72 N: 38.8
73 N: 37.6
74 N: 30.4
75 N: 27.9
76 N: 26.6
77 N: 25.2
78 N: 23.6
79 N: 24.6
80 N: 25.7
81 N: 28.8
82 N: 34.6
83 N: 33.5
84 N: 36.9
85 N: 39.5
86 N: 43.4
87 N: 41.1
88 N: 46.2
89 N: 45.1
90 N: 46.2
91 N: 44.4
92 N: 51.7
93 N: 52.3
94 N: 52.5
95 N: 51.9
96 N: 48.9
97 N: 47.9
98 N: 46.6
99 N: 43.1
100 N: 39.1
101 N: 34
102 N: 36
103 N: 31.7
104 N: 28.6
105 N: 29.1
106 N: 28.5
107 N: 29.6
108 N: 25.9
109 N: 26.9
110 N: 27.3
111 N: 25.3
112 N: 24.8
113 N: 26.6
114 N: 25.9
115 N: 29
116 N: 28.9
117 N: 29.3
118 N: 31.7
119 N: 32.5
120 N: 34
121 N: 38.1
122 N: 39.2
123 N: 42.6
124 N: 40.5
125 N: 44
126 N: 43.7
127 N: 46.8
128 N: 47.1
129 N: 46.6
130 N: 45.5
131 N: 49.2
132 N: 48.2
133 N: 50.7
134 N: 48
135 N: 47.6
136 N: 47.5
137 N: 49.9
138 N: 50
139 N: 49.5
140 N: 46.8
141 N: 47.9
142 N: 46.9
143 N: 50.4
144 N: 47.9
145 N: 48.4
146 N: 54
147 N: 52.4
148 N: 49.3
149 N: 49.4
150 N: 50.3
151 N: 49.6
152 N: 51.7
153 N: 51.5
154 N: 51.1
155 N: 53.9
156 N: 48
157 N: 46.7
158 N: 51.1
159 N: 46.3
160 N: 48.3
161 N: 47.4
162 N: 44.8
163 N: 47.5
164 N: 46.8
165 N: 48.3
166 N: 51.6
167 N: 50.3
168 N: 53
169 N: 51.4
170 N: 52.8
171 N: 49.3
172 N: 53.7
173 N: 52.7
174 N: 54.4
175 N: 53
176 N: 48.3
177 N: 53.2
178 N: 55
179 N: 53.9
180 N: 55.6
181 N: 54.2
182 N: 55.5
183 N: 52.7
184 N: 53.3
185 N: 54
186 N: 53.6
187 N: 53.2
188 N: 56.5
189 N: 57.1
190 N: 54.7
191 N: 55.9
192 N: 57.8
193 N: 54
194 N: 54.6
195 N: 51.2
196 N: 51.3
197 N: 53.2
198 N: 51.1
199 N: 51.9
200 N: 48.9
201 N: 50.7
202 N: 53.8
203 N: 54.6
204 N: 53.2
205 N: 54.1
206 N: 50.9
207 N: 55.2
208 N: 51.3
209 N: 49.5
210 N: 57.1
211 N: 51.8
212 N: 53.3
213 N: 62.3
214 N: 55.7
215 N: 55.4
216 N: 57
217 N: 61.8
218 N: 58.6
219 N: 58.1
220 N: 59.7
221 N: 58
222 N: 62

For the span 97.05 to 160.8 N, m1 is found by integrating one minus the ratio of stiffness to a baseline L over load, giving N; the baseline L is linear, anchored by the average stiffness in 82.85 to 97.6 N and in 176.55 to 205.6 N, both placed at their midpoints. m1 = 9.3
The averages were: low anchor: 45.7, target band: 41.8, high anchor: 53.7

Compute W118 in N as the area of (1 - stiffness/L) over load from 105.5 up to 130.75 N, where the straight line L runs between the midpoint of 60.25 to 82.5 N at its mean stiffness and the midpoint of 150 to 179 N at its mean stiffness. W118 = 5.4 N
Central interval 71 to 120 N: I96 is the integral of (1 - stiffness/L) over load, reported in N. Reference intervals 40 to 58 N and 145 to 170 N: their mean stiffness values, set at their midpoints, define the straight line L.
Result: 9.09 N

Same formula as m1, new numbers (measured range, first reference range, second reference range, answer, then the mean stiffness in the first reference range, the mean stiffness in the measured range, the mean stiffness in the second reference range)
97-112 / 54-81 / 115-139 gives 2.7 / 35.1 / 32.5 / 42.5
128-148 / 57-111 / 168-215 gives -1.3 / 38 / 48.8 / 53.5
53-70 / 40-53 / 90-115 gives 1.9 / 44.2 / 37.2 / 36.6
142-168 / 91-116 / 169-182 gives -0.8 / 36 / 49.5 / 53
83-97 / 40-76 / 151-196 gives -0.9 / 39.4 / 45.8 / 52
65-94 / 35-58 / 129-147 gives 3.4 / 40.5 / 38.4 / 48.8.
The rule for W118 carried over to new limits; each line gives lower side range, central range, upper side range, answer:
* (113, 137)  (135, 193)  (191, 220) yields -4.92 N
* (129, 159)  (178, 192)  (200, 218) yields -0.57 N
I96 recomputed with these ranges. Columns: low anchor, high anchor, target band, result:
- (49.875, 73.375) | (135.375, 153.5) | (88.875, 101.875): -1.2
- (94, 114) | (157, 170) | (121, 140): -2.4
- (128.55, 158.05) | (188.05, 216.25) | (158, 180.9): 0.2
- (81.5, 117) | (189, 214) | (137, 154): -2.0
